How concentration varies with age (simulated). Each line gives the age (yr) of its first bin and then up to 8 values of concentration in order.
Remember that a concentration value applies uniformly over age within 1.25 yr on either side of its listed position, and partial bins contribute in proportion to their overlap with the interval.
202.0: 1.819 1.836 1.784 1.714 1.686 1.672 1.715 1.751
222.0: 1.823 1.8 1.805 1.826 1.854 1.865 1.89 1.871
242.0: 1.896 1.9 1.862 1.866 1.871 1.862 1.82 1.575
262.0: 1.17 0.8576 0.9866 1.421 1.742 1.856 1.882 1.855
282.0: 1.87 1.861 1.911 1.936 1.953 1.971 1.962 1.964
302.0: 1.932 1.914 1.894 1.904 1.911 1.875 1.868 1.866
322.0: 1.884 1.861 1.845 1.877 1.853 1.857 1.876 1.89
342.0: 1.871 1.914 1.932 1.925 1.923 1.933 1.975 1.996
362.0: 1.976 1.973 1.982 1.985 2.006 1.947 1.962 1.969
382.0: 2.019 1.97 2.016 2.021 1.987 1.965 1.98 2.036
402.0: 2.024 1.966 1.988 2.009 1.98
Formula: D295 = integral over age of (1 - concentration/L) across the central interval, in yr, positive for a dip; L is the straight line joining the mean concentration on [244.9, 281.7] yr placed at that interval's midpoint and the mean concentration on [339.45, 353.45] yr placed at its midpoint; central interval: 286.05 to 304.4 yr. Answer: -2.20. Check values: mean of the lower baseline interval 1.63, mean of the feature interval 1.95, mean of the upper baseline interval 1.91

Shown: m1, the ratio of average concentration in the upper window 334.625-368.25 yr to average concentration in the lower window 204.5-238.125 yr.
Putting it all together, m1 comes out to 1.08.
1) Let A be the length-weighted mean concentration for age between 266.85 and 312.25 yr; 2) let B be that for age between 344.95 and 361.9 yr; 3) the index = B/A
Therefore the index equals 1.1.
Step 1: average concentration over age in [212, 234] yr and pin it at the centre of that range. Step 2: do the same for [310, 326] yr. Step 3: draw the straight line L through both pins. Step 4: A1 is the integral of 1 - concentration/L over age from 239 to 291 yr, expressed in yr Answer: 3.3 yr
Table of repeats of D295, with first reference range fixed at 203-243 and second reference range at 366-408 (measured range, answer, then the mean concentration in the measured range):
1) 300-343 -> 0.7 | 1.88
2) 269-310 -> -0.1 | 1.88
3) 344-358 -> 0.1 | 1.93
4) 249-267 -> 3.1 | 1.52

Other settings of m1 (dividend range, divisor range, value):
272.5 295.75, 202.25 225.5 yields 1.08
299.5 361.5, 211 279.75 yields 1.11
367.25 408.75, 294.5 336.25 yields 1.05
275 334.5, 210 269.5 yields 1.12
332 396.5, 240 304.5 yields 1.11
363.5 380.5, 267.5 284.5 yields 1.13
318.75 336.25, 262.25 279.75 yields 1.26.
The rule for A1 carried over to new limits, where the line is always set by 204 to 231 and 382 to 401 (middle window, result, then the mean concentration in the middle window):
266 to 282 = 1.6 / 1.65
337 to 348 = 0.2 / 1.9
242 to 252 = -0.4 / 1.88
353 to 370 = -0.1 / 1.97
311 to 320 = 0.1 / 1.88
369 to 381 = 0.0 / 1.97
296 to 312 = -0.4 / 1.93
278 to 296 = -0.5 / 1.91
